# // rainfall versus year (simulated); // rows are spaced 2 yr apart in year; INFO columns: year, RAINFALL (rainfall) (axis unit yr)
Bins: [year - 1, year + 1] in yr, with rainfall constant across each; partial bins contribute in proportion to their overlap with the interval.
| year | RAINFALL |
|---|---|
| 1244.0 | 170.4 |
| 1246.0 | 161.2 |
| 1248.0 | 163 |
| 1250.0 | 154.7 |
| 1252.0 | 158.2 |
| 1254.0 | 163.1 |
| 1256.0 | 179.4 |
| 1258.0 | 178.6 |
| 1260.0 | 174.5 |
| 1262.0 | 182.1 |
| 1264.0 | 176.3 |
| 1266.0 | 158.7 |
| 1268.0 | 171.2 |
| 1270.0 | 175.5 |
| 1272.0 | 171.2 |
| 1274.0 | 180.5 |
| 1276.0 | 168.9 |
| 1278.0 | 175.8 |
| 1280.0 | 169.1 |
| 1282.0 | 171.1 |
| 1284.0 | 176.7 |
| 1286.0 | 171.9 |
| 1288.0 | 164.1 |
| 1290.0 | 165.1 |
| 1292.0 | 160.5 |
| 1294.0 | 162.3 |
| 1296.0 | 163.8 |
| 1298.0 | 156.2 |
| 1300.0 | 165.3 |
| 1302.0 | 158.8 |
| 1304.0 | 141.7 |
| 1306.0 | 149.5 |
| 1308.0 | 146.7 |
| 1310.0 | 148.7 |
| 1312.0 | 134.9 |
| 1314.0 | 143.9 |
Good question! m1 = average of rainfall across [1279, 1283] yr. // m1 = 170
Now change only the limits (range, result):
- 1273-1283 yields 173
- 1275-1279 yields 172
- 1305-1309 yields 148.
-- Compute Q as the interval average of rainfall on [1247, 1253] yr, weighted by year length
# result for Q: 159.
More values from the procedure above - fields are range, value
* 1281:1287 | 173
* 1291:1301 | 162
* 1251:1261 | 171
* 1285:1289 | 168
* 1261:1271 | 173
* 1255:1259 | 179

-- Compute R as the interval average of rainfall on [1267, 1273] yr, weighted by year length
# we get 173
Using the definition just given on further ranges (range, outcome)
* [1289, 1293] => 163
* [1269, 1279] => 174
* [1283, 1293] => 168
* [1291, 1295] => 161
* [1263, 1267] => 168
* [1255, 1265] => 178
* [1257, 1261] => 177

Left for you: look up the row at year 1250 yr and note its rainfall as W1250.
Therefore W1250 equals 154.7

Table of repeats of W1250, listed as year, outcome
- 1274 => 180.5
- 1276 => 168.9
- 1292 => 160.5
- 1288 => 164.1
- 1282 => 171.1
